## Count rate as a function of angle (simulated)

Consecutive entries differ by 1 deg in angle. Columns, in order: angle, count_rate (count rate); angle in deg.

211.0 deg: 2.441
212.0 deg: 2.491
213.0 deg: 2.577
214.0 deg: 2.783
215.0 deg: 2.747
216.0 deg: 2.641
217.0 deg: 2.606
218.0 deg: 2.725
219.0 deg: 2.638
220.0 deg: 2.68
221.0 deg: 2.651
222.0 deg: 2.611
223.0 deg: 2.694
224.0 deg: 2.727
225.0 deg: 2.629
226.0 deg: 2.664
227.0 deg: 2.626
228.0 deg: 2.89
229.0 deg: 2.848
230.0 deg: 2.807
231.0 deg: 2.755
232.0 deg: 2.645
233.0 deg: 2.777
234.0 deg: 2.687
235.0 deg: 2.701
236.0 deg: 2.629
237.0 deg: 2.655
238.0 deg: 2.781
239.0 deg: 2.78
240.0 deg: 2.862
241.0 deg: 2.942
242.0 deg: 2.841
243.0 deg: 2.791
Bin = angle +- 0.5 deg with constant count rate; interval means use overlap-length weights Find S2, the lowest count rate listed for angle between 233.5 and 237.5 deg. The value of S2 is 2.629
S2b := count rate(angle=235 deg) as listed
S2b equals 2.701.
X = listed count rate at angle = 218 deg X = 2.725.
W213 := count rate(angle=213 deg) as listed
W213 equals 2.577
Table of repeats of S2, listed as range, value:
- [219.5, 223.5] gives 2.611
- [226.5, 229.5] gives 2.626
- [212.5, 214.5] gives 2.577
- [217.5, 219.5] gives 2.638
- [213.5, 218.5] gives 2.606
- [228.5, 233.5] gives 2.645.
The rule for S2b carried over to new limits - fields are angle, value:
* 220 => 2.68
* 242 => 2.841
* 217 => 2.606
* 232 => 2.645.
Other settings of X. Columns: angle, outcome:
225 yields 2.629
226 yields 2.664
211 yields 2.441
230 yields 2.807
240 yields 2.862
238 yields 2.781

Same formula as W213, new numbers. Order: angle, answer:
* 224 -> 2.727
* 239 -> 2.78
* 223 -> 2.694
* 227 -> 2.626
